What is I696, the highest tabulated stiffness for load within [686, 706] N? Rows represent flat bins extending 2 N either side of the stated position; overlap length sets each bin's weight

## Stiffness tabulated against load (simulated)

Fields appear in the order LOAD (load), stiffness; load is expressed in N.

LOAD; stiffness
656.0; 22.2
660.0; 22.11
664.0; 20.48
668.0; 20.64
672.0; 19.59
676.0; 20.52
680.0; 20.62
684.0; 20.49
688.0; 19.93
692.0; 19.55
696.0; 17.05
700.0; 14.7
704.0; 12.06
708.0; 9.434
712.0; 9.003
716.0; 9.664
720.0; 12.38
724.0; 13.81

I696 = 19.93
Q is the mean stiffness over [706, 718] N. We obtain 9.37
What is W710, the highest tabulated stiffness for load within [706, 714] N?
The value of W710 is 9.434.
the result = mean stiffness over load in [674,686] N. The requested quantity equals 20.5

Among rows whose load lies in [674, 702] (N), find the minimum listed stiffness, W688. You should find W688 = 14.7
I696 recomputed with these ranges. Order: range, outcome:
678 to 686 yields 20.62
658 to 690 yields 22.11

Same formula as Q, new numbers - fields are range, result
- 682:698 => 19.3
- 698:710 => 12.1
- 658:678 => 20.7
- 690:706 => 15.8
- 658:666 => 21.3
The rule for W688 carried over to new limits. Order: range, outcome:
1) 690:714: 9.003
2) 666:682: 19.59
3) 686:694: 19.55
